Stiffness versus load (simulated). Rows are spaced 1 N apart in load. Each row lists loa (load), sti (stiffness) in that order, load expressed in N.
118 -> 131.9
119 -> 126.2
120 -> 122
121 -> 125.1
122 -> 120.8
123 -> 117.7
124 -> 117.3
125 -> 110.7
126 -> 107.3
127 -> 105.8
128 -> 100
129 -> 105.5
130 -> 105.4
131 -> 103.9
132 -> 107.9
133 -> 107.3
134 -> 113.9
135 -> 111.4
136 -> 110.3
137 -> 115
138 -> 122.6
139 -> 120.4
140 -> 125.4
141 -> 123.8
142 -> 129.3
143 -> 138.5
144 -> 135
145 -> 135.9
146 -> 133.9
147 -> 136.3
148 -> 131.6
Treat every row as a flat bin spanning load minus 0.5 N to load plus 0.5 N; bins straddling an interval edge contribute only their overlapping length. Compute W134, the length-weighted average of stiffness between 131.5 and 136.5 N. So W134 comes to 110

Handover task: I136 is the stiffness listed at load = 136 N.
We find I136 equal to 110.3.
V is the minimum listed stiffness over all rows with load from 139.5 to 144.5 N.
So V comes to 123.8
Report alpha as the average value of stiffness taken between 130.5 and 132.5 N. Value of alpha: 106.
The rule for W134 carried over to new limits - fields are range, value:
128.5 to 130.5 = 105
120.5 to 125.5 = 118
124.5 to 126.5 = 109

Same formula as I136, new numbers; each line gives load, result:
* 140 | 125.4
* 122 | 120.8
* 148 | 131.6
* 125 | 110.7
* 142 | 129.3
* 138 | 122.6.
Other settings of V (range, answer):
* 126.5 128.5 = 100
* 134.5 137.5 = 110.3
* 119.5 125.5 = 110.7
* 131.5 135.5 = 107.3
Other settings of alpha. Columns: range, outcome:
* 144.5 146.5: 135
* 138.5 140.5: 123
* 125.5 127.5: 107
